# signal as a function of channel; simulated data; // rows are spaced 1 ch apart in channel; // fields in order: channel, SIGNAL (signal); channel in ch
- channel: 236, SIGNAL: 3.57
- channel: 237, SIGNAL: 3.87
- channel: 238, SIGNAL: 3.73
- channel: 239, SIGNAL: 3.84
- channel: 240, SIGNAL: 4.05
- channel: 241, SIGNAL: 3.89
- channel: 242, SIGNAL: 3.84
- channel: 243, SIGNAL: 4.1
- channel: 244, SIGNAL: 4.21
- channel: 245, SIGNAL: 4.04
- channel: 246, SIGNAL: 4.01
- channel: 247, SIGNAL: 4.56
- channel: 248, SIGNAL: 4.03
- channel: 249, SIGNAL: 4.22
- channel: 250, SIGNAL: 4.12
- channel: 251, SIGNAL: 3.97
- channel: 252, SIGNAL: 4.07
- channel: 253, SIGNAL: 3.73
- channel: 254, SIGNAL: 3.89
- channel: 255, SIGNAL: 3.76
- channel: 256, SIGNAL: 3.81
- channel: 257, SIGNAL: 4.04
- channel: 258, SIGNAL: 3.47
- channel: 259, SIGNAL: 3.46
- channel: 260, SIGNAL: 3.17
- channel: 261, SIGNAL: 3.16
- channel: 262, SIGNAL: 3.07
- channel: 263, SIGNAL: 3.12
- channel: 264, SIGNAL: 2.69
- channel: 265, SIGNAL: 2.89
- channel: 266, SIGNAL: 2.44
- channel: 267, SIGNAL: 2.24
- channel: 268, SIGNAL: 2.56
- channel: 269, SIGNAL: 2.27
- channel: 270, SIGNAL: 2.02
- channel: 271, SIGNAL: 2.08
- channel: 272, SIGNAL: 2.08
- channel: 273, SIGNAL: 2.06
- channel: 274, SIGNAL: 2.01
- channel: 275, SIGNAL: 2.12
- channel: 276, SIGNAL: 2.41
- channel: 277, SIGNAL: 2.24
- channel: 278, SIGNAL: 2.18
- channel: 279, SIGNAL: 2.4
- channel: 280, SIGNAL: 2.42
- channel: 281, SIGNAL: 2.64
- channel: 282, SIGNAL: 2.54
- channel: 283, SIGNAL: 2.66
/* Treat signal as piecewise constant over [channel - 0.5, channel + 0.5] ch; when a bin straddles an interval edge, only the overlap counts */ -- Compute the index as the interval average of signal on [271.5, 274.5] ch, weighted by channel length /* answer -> 2.05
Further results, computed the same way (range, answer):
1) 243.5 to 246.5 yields 4.09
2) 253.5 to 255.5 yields 3.83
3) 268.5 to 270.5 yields 2.15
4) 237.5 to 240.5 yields 3.87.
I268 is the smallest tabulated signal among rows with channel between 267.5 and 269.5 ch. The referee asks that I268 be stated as 2.27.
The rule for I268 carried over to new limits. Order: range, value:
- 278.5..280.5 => 2.4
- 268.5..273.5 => 2.02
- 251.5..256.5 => 3.73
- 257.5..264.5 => 2.69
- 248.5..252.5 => 3.97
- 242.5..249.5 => 4.01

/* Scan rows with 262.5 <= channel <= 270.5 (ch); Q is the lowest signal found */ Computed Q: 2.02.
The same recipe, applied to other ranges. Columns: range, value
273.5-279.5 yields 2.01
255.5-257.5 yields 3.81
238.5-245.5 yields 3.84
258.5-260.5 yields 3.17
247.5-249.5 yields 4.03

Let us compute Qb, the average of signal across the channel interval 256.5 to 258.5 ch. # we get 3.75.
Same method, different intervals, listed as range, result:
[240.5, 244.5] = 4.01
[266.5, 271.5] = 2.23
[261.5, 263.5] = 3.09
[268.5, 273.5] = 2.1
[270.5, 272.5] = 2.08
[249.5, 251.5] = 4.04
